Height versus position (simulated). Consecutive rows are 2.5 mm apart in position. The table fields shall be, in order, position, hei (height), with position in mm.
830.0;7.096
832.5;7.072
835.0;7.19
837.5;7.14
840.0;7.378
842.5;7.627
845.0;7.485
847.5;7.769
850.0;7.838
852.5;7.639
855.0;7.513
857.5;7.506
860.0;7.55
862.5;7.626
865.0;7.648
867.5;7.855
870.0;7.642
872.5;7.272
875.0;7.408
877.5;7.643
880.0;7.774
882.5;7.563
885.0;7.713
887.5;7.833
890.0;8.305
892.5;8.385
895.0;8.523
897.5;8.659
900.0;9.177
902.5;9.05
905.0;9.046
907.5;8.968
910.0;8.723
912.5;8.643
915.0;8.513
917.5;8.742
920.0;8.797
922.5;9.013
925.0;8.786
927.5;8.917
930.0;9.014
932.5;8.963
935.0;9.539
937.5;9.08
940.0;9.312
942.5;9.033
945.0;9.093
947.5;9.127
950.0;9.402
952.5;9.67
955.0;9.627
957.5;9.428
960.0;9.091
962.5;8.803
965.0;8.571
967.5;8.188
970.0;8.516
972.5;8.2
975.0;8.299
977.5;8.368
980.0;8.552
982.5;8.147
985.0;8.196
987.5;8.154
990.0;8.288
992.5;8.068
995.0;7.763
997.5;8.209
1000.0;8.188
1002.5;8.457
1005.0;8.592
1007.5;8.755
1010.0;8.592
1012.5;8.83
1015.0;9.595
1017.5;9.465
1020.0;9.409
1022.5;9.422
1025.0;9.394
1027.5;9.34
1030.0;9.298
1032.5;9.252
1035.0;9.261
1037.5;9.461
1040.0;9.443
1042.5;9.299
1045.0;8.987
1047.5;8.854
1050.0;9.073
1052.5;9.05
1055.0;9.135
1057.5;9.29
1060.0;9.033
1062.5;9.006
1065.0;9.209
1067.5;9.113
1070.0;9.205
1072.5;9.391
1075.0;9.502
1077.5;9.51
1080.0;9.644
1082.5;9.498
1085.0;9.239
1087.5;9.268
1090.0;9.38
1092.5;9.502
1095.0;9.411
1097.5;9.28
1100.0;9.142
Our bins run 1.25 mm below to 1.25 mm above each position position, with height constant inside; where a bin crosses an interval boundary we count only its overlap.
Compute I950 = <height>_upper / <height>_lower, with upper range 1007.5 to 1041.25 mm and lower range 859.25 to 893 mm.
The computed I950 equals 1.20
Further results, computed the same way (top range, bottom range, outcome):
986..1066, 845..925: 1.10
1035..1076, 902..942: 1.03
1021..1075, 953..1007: 1.09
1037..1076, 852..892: 1.20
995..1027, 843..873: 1.16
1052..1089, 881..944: 1.06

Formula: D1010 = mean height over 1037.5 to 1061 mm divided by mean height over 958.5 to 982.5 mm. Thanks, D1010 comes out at 1.08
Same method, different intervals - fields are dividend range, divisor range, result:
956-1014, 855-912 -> 1.05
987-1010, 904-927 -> 0.94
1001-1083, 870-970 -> 1.06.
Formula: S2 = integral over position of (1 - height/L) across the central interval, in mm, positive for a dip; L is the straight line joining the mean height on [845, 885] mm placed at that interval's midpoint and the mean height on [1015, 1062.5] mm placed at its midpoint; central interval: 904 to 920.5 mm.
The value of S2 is -1.5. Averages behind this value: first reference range 7.62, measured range 8.77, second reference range 9.25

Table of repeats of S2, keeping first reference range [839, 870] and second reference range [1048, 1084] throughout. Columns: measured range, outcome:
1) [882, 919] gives -2.6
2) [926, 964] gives -4.0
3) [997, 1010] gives 0.4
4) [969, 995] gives 1.1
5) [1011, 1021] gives -0.5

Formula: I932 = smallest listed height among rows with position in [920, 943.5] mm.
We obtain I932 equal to 8.786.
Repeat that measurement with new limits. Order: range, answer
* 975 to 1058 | 7.763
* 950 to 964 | 8.803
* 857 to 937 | 7.272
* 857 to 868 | 7.506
